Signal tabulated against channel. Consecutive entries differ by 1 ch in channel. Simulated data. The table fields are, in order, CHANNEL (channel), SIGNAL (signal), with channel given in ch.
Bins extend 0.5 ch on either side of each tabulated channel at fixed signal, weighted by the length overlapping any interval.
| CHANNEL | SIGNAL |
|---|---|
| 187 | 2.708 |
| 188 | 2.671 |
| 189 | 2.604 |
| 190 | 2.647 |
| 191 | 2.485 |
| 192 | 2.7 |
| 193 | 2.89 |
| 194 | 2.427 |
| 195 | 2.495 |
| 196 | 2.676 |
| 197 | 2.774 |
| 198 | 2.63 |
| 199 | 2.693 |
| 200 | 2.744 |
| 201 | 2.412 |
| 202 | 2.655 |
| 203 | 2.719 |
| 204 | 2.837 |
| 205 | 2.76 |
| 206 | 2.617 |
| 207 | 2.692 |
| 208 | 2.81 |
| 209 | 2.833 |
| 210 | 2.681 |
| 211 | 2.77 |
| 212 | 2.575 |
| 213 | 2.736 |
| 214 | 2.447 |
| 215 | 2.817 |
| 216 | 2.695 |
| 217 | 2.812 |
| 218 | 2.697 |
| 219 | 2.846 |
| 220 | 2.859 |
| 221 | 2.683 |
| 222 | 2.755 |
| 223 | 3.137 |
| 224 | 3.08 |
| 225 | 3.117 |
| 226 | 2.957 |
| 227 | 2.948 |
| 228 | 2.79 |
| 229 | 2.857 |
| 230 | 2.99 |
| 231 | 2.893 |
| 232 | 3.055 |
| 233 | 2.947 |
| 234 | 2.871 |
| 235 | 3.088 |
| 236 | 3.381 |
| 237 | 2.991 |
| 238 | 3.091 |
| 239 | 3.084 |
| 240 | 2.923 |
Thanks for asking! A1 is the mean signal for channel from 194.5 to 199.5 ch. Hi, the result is 2.65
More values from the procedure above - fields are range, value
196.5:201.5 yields 2.65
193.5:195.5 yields 2.46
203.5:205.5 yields 2.8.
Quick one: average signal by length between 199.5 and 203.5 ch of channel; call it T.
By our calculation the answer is 2.63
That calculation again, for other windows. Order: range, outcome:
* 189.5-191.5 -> 2.57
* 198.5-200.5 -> 2.72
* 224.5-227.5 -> 3.01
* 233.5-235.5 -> 2.98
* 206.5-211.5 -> 2.76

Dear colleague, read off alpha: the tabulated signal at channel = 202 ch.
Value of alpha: 2.655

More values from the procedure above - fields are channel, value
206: 2.617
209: 2.833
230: 2.99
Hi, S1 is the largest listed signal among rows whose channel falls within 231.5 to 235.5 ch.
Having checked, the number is 3.088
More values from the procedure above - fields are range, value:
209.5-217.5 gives 2.817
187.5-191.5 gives 2.671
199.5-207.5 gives 2.837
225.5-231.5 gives 2.99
